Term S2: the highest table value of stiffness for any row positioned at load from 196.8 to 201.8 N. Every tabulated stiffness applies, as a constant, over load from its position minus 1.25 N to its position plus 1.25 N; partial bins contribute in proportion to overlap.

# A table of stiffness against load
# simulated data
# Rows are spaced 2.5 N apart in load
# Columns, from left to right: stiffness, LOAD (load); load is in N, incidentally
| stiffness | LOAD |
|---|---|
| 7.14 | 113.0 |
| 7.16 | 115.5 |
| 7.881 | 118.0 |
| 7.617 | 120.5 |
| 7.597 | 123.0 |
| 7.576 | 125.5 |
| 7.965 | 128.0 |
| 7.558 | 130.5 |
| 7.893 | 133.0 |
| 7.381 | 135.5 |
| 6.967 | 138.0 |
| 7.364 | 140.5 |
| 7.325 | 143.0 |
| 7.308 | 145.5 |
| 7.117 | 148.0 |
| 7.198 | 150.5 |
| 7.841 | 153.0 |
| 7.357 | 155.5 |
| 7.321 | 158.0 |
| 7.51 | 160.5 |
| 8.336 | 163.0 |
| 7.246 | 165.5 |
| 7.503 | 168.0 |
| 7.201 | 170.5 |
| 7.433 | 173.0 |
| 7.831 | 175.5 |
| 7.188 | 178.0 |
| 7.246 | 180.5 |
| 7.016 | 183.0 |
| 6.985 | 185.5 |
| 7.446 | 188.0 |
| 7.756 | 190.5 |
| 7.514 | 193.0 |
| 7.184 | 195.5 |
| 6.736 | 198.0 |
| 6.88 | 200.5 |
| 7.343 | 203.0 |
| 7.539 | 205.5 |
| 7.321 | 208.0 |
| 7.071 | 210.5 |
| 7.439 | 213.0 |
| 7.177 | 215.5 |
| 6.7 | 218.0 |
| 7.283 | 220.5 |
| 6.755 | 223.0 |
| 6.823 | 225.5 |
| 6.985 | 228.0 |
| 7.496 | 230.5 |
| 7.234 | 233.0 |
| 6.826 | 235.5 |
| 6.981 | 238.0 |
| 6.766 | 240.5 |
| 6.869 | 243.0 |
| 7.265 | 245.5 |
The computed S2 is 6.88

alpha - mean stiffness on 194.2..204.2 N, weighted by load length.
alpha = 7.04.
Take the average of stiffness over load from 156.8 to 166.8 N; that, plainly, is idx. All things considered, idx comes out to 7.6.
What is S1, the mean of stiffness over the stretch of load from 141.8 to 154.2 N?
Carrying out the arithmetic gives 7.36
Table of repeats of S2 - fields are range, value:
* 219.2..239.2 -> 7.496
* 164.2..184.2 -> 7.831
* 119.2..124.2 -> 7.617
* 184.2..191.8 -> 7.756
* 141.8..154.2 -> 7.841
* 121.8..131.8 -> 7.965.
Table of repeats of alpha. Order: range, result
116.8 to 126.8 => 7.67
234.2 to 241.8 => 6.86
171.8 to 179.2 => 7.49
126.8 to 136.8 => 7.69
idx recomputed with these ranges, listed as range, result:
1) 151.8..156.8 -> 7.59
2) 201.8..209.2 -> 7.4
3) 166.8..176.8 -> 7.49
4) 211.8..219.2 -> 7.11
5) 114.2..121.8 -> 7.55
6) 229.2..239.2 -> 7.13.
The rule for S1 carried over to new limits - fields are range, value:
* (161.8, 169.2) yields 7.69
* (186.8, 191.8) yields 7.6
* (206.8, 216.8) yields 7.25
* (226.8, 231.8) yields 7.24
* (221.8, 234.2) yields 7.06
